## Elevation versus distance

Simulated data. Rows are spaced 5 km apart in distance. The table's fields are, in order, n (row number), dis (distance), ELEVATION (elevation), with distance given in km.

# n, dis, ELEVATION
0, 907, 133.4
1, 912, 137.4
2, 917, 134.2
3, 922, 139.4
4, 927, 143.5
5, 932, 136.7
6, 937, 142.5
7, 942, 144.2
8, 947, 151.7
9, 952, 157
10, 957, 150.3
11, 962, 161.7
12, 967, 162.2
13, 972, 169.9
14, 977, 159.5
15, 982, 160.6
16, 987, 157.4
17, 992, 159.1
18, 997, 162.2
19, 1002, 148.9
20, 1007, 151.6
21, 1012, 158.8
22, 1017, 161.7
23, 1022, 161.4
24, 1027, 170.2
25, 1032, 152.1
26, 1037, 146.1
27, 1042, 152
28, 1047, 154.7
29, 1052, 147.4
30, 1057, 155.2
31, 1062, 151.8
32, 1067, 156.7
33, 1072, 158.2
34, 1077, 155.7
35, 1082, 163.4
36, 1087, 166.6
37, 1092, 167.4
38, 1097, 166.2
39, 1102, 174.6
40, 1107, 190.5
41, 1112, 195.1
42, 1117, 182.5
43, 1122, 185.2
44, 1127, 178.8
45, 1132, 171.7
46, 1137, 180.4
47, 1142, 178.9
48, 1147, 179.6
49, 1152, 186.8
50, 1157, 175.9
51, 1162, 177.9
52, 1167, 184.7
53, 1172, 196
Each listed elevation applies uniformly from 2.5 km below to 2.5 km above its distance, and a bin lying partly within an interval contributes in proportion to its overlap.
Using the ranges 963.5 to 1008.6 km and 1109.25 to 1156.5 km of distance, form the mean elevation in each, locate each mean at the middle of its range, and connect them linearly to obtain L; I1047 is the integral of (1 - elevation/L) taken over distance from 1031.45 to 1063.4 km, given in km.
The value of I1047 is 3.3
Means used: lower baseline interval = 159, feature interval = 151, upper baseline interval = 182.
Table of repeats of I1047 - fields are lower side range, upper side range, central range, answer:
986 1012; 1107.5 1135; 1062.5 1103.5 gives 2.8 km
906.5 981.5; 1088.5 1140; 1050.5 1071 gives 2.0 km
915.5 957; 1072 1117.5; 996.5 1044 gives 0.8 km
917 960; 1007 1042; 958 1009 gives -2.6 km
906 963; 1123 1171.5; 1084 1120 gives -1.0 km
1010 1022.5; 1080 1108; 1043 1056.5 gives 1.1 km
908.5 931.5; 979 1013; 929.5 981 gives -2.4 km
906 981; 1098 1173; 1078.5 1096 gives 0.8 km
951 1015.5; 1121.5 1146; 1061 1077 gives 1.3 km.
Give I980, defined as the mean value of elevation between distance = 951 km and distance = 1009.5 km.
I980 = 158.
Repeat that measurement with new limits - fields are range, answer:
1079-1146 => 177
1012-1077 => 156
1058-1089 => 158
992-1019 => 157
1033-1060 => 151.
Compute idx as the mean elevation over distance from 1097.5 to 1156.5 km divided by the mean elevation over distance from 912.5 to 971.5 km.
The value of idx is 1.2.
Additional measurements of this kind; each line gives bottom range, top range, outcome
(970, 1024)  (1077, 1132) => 1.11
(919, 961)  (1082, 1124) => 1.22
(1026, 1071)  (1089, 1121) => 1.17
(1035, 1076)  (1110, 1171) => 1.19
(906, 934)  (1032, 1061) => 1.10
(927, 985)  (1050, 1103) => 1.04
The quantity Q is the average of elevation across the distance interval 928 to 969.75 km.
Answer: 151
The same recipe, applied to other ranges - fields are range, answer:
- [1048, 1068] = 153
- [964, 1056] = 158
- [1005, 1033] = 160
